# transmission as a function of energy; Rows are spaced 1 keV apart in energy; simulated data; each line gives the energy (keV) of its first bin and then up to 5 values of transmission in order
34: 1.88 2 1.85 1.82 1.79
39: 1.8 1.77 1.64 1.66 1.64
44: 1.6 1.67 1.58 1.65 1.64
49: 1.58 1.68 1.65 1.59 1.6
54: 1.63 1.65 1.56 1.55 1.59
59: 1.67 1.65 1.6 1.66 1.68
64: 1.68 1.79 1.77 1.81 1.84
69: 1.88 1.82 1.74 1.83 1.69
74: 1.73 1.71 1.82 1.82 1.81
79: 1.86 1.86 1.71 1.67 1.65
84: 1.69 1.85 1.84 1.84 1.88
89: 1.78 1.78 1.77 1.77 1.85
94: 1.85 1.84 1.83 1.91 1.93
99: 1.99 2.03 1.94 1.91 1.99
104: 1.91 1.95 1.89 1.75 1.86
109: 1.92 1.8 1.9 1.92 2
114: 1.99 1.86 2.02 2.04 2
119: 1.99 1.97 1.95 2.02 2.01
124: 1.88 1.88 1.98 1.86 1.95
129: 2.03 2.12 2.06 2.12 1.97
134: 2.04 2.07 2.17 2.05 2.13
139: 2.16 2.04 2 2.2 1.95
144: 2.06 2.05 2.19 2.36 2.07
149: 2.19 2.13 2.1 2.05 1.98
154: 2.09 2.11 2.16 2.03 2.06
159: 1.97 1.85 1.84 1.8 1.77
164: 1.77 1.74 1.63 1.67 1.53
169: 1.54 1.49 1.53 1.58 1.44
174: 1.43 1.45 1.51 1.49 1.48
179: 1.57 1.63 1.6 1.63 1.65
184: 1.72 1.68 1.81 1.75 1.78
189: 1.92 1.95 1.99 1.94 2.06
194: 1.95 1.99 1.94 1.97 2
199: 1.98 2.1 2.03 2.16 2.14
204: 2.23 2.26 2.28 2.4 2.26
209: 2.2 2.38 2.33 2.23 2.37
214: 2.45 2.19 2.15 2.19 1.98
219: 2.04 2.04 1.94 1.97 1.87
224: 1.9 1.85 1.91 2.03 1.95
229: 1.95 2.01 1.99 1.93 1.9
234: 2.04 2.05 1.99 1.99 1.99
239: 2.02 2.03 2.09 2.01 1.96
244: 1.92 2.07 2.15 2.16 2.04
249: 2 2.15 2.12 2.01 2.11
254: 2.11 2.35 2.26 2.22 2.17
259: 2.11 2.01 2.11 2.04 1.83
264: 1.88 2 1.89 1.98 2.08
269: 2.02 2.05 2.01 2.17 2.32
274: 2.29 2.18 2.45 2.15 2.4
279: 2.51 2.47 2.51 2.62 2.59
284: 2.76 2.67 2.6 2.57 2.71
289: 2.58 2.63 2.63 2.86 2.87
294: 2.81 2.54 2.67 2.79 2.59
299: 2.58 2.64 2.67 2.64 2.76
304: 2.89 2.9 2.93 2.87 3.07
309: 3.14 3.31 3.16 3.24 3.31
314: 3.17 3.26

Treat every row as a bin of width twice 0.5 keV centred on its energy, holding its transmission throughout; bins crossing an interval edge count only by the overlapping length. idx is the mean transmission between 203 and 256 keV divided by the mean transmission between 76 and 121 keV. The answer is 1.12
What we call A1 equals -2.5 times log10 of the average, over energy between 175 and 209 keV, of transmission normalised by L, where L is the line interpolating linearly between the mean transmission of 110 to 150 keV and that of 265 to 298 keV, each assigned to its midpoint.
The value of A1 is 0.16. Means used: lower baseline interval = 2.03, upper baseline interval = 2.44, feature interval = 1.9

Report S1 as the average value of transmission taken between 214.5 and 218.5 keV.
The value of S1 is 2.13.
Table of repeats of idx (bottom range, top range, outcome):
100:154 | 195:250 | 1.03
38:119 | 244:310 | 1.35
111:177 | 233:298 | 1.17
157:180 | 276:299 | 1.58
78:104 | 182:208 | 1.08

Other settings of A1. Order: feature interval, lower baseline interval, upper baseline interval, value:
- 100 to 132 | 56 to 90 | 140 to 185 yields -0.097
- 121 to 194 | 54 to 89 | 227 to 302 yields 0.045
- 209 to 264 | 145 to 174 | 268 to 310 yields 0.114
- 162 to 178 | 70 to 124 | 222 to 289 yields 0.255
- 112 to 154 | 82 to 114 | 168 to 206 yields -0.114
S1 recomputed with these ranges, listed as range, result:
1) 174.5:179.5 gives 1.5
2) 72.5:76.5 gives 1.74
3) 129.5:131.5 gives 2.09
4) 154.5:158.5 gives 2.09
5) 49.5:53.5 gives 1.63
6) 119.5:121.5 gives 1.96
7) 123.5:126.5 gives 1.91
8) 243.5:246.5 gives 2.05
